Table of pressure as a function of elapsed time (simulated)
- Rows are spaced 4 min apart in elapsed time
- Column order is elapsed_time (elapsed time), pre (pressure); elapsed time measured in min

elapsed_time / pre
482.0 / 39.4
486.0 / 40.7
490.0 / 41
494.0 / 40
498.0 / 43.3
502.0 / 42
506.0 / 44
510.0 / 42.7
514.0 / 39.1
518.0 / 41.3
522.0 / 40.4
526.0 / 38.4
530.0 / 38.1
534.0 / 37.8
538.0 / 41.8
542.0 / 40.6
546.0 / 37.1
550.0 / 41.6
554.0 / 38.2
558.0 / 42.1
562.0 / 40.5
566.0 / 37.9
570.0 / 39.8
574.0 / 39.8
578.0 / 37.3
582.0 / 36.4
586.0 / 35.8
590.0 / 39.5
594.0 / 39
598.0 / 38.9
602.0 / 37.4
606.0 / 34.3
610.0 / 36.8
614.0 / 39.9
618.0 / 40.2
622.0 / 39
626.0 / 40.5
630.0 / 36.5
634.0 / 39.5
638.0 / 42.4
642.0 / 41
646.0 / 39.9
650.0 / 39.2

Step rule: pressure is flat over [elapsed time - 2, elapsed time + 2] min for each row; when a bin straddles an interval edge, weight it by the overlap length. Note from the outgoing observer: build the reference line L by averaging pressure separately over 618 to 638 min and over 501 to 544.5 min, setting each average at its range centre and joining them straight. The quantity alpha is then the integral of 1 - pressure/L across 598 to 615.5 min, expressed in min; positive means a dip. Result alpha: 1.0 min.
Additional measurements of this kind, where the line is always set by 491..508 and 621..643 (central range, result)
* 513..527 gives 0.6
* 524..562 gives 1.7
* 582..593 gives 0.8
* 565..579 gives 0.7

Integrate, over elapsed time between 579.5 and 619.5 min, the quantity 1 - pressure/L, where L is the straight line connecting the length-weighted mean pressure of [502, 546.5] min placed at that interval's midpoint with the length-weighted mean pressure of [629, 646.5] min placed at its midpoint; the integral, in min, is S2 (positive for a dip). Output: 2.3 min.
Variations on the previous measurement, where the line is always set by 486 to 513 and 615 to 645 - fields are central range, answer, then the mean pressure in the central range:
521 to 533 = 0.8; 38.7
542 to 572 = 1.0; 39.7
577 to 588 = 1.1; 36.4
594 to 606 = 0.8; 37.6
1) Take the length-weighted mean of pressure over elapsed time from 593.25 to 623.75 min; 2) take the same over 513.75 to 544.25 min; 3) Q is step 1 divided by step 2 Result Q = 0.96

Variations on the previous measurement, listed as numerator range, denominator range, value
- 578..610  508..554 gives 0.94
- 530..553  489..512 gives 0.94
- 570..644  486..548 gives 0.95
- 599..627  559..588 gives 1.00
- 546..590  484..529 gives 0.95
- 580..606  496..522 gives 0.90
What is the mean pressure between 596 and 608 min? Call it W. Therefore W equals 36.9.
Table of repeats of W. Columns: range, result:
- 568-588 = 37.8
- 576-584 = 36.8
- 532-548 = 39.3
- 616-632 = 39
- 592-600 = 39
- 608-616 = 38.3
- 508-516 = 40.9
